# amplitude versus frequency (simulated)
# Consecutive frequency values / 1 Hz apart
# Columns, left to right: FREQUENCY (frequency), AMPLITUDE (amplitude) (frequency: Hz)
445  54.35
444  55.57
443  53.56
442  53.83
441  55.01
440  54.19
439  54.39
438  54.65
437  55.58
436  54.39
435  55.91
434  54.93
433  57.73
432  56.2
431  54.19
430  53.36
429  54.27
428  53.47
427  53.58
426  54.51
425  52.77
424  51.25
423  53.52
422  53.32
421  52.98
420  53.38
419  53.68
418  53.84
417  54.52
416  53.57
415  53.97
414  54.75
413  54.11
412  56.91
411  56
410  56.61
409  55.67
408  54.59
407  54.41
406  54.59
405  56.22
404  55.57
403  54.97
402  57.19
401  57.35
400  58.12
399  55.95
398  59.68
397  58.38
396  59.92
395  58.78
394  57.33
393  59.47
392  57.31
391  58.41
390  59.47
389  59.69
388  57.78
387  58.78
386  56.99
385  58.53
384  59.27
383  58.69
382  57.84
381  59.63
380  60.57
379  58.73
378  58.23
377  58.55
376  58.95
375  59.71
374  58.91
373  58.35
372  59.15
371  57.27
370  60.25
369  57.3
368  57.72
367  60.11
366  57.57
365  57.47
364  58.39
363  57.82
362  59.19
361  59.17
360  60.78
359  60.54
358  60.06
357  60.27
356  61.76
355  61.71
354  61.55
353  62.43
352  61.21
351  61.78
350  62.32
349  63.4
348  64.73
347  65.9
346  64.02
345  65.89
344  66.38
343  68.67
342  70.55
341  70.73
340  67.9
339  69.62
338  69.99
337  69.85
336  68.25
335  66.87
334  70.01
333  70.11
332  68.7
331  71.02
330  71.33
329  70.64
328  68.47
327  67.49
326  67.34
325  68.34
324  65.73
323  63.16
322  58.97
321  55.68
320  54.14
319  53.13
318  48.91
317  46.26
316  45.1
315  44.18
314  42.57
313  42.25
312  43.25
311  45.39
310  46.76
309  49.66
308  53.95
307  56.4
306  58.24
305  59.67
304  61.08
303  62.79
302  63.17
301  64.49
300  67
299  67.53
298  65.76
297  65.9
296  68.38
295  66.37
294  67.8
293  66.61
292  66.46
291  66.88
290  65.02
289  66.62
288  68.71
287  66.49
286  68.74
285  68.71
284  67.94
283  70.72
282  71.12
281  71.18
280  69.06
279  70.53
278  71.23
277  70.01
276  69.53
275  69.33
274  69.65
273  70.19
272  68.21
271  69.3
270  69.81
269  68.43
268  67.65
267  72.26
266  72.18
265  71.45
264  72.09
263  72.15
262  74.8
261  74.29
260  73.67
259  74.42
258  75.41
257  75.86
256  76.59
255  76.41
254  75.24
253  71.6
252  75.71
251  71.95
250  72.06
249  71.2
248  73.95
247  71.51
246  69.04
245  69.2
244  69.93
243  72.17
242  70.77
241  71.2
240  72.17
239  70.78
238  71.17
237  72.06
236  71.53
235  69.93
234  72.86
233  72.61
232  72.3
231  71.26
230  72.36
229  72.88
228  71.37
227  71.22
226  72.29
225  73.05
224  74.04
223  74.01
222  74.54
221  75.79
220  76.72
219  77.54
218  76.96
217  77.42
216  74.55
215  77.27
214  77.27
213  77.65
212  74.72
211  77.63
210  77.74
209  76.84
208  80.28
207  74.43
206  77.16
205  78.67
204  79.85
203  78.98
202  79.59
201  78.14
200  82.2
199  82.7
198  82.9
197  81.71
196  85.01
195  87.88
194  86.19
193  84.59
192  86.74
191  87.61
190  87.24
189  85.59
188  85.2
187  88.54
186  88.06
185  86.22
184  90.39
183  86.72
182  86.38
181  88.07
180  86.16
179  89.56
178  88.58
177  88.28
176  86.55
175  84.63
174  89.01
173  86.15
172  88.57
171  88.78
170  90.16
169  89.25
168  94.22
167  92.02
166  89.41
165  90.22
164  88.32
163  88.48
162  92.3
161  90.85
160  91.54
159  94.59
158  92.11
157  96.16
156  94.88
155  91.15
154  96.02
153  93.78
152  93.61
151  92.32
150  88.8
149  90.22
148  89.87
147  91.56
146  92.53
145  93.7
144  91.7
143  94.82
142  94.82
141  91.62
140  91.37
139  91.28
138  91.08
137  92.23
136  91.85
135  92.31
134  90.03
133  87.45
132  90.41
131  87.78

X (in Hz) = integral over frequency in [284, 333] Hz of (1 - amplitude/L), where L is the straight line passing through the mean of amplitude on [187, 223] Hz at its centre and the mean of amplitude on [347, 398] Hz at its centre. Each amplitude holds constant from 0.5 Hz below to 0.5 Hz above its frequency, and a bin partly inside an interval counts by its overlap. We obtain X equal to 4.79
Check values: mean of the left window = 80.2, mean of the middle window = 60.8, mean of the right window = 59.5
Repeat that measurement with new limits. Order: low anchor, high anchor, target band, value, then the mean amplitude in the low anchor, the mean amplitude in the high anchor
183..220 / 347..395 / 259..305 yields 1.6 Hz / 81.4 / 59.5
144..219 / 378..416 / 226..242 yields 1.5 Hz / 86.2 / 57.3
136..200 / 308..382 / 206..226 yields 1.3 Hz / 89.5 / 60.5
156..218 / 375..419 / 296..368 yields 4.9 Hz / 85.2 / 57.2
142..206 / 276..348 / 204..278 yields 2.9 Hz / 88.3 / 63.4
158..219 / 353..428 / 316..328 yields 1.4 Hz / 84.7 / 57.4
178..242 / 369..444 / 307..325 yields 4.2 Hz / 78.8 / 56.3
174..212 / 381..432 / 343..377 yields 0.7 Hz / 83.8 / 56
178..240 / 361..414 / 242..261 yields 0.2 Hz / 79.1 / 57.8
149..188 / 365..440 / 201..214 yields 1.0 Hz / 90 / 56.5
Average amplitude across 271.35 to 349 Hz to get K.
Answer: 63.8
